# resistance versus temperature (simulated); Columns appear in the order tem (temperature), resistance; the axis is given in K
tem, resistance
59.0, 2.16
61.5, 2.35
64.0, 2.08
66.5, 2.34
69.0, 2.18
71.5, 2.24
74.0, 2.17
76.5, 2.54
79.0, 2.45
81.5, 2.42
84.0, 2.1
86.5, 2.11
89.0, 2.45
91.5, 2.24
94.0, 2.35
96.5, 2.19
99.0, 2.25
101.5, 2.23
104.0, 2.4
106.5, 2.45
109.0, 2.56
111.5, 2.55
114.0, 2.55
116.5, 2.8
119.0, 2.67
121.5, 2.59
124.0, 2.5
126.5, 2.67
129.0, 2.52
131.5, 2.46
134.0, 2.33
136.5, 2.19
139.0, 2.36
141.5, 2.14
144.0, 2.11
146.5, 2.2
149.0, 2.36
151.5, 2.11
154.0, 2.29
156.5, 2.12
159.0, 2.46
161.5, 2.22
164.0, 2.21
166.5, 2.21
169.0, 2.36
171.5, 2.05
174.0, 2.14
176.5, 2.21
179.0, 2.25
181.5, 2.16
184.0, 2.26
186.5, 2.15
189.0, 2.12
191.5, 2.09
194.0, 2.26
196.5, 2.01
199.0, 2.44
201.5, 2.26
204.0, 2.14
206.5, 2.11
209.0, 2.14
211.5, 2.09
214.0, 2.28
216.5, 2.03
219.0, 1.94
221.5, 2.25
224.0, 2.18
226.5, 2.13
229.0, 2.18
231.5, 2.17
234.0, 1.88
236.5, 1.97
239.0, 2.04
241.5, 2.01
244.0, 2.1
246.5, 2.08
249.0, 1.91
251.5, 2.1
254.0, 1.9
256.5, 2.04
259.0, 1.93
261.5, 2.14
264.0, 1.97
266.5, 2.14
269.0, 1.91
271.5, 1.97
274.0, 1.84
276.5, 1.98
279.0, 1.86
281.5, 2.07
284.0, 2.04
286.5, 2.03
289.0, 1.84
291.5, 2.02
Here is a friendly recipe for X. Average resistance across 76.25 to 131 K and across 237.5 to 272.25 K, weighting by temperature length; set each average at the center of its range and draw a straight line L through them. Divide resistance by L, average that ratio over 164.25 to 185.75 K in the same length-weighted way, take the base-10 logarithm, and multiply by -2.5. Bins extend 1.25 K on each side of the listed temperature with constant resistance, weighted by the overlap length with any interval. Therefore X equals 0.02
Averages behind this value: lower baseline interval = 2.43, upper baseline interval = 2.02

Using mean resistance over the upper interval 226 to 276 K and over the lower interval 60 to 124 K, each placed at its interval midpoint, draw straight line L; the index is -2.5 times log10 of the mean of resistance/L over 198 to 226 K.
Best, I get -0.03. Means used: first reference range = 2.37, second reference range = 2.02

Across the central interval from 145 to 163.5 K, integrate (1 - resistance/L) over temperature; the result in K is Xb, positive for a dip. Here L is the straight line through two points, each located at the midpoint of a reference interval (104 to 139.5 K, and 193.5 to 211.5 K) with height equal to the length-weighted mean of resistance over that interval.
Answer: 1.0 K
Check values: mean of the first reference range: 2.51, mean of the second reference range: 2.18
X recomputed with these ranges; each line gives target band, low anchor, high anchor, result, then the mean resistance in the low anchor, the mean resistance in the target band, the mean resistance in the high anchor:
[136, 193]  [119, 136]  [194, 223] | 0.07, 2.51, 2.21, 2.16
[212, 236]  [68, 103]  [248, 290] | -0.03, 2.28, 2.11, 1.98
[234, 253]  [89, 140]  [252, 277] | 0.02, 2.44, 2.02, 1.99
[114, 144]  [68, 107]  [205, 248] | -0.11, 2.3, 2.46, 2.09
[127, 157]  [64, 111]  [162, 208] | -0.02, 2.31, 2.28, 2.19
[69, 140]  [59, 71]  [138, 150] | -0.08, 2.23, 2.4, 2.23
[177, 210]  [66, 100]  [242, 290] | -0.04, 2.29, 2.18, 1.99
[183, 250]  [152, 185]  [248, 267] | 0.00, 2.22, 2.12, 2.01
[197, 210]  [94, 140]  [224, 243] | -0.02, 2.46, 2.21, 2.06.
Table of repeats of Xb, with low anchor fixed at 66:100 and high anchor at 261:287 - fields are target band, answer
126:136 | -1.1 K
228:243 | 0.1 K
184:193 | -0.1 K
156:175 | -0.6 K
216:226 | -0.2 K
